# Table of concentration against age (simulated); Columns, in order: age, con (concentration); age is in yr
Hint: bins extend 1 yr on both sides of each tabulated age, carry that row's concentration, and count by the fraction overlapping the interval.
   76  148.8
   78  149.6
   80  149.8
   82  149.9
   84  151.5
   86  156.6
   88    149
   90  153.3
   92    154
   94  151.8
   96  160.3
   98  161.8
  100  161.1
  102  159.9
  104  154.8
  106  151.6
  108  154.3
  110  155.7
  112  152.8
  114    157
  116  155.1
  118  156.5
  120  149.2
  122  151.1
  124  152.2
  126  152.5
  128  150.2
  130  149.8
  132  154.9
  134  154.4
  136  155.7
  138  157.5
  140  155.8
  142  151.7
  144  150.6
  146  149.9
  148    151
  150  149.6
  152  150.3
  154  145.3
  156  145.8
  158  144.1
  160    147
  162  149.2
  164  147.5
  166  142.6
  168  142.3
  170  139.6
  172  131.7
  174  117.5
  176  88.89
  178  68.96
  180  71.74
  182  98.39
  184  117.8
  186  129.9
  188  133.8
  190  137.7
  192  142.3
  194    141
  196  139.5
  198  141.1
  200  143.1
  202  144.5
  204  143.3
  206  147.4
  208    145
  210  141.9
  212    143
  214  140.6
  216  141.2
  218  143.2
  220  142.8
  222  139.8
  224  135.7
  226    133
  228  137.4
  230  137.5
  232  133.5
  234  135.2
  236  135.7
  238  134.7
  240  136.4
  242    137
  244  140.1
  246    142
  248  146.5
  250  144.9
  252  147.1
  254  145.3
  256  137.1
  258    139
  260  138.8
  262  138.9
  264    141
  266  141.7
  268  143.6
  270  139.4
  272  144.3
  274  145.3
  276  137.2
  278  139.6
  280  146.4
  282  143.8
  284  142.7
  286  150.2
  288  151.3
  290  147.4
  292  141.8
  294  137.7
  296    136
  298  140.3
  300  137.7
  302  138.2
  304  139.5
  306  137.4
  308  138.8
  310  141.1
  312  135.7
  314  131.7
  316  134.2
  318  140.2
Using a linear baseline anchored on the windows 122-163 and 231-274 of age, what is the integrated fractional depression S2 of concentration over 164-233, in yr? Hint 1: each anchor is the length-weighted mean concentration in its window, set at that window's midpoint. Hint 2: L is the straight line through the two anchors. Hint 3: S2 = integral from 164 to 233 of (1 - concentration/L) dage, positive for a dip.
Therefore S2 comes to 6.4 yr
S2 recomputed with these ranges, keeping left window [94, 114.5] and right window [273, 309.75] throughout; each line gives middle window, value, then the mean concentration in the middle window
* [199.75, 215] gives 0.5 yr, 144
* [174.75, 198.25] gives 5.2 yr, 117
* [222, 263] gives 1.9 yr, 139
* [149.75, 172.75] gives 1.1 yr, 145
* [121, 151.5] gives 0.3 yr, 152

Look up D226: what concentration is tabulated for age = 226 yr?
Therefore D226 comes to 133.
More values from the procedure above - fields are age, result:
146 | 149.9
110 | 155.7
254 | 145.3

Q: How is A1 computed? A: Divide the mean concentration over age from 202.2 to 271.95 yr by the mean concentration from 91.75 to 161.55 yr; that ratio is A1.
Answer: 0.92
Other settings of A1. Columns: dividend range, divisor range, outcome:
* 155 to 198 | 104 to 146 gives 0.83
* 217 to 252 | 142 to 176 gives 0.97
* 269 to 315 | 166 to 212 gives 1.10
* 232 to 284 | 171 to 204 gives 1.15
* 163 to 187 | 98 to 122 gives 0.75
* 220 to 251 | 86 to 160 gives 0.90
